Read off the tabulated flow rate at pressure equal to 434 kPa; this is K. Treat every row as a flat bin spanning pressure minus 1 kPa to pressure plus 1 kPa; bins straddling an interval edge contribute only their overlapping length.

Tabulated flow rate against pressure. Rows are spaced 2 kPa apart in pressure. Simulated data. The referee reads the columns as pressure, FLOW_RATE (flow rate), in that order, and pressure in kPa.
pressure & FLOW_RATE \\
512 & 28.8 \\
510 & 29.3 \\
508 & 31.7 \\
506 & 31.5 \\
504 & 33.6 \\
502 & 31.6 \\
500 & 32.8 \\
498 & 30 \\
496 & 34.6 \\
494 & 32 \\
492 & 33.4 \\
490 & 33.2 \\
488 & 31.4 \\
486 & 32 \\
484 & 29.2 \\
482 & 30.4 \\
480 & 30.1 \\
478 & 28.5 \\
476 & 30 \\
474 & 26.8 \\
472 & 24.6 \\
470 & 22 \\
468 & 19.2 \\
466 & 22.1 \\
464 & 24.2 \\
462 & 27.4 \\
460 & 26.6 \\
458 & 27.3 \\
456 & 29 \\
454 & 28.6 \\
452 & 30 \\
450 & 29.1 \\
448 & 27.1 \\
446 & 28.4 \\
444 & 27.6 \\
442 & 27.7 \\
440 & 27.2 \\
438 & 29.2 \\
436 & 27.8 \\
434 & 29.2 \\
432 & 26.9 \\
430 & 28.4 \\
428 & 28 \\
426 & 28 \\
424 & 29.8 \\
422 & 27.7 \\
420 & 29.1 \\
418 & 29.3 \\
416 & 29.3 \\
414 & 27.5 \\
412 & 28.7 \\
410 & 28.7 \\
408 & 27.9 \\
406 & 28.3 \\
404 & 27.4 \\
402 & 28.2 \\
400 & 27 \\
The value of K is 29.2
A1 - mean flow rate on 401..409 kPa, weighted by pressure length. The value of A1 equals 28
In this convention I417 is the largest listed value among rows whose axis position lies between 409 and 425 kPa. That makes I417 29.8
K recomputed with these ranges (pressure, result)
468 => 19.2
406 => 28.3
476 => 30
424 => 29.8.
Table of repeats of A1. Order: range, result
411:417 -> 28.5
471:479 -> 27.5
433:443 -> 28.2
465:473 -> 22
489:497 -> 33.3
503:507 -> 32.5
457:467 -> 25.5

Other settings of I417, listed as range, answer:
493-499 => 34.6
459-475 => 27.4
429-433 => 28.4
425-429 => 28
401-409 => 28.3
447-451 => 29.1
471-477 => 30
